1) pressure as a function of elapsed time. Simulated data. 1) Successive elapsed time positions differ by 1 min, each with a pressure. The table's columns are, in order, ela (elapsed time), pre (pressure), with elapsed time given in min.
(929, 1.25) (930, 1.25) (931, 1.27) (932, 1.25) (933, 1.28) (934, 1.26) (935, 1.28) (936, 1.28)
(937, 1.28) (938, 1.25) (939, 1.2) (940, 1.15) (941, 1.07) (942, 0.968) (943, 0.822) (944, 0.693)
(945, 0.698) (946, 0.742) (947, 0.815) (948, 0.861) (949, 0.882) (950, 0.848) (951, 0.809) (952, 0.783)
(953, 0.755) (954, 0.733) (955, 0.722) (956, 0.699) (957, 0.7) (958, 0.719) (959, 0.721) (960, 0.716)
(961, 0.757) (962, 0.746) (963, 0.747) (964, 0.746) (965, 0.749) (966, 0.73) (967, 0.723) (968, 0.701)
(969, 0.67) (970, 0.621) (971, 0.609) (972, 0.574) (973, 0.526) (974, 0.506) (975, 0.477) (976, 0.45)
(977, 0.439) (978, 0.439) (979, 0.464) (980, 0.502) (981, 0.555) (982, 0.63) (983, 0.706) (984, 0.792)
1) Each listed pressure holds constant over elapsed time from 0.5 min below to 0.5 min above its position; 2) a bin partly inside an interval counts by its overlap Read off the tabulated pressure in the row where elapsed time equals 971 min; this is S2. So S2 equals 0.609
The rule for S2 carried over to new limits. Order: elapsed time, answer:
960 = 0.716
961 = 0.757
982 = 0.63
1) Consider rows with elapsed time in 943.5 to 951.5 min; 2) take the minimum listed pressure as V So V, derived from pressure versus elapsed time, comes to 0.693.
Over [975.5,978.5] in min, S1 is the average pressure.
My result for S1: 0.443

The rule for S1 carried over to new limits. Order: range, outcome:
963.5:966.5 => 0.742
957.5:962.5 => 0.732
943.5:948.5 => 0.762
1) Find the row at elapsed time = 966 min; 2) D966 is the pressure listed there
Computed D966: 0.73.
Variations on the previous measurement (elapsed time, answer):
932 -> 1.25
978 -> 0.439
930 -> 1.25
